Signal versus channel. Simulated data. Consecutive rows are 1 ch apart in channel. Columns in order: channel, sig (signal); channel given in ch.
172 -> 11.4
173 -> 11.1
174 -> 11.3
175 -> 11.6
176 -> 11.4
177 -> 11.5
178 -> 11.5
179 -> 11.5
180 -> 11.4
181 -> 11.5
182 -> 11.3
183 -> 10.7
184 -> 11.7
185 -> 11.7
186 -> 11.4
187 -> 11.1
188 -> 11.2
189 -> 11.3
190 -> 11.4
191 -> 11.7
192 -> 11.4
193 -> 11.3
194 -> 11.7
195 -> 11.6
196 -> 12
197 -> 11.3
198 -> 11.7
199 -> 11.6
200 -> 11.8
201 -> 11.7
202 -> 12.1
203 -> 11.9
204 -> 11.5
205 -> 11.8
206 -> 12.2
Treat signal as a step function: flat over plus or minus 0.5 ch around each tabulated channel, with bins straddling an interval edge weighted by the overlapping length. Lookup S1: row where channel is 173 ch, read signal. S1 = 11.1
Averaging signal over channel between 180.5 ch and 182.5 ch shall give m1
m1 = 11.4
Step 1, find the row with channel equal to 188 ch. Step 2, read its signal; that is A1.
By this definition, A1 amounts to 11.2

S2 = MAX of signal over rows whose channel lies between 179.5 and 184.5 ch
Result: 11.7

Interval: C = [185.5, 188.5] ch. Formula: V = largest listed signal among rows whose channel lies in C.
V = 11.4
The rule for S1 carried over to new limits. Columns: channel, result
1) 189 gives 11.3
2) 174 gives 11.3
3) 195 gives 11.6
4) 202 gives 12.1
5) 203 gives 11.9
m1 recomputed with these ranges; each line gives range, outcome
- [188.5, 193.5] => 11.4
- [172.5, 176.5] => 11.3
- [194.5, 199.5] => 11.6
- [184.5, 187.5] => 11.4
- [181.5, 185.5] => 11.3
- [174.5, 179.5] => 11.5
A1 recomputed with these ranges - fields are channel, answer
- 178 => 11.5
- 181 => 11.5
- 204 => 11.5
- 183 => 10.7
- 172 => 11.4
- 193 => 11.3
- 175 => 11.6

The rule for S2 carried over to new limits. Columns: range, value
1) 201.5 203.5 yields 12.1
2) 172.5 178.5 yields 11.6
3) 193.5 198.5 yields 12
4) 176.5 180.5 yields 11.5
